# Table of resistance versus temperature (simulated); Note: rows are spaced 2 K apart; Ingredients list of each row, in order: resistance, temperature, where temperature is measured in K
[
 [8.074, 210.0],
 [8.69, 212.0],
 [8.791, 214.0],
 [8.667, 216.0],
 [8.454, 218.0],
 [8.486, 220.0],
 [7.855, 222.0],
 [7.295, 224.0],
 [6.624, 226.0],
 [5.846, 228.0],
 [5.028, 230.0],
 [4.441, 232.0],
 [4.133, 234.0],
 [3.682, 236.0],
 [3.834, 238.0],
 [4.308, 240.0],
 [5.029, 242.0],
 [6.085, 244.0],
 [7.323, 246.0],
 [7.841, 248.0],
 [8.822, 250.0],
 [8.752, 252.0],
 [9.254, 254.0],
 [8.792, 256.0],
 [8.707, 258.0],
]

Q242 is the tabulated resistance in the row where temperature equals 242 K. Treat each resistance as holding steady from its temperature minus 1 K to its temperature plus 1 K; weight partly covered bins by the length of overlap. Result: 5.029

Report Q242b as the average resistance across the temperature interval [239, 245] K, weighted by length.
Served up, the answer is 5.14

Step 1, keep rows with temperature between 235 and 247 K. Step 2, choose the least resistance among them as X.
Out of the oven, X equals 3.682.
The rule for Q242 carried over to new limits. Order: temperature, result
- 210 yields 8.074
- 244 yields 6.085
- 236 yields 3.682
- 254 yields 9.254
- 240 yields 4.308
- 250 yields 8.822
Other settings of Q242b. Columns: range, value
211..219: 8.65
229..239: 4.22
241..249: 6.57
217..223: 8.27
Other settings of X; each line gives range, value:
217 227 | 6.624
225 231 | 5.028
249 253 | 8.752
